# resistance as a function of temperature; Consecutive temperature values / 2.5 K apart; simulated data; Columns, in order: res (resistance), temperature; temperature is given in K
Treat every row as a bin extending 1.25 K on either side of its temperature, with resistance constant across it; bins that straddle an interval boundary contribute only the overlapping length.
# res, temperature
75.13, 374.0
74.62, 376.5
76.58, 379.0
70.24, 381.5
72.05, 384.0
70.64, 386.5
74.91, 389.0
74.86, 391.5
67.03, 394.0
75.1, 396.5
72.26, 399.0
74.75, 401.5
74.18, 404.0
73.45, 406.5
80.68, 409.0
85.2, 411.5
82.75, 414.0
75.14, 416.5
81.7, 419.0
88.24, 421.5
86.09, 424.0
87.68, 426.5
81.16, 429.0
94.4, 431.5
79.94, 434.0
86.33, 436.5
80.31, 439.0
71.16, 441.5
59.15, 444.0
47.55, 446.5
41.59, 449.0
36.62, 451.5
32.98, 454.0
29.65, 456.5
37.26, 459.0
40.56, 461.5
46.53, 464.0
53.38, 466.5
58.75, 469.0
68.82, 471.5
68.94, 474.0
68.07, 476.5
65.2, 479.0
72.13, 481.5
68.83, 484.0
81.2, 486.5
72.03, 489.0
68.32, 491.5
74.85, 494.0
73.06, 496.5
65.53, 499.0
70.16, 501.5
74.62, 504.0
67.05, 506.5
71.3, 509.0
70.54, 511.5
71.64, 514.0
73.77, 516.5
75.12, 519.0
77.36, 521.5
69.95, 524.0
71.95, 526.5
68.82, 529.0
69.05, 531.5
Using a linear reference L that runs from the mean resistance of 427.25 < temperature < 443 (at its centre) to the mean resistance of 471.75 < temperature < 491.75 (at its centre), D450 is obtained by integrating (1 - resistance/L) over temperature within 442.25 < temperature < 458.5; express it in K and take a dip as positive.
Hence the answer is 7.6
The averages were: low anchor 82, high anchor 70.6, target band 42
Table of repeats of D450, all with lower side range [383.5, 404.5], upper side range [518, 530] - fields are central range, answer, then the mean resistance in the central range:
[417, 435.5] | -3.15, 85.2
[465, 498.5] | 1.95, 68.5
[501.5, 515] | 0.33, 70.9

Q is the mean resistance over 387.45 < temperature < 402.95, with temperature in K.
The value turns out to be 73.1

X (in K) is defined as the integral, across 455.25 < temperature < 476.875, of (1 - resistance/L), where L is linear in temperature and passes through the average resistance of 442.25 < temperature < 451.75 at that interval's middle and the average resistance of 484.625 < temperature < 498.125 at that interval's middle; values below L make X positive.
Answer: 2.9 K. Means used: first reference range 48.6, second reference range 73.4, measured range 51.8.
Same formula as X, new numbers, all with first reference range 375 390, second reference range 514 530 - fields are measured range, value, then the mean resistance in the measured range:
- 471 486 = 0.7 K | 69.3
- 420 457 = 2.7 K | 67.7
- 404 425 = -2.3 K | 81.2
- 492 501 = 0.3 K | 70.8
